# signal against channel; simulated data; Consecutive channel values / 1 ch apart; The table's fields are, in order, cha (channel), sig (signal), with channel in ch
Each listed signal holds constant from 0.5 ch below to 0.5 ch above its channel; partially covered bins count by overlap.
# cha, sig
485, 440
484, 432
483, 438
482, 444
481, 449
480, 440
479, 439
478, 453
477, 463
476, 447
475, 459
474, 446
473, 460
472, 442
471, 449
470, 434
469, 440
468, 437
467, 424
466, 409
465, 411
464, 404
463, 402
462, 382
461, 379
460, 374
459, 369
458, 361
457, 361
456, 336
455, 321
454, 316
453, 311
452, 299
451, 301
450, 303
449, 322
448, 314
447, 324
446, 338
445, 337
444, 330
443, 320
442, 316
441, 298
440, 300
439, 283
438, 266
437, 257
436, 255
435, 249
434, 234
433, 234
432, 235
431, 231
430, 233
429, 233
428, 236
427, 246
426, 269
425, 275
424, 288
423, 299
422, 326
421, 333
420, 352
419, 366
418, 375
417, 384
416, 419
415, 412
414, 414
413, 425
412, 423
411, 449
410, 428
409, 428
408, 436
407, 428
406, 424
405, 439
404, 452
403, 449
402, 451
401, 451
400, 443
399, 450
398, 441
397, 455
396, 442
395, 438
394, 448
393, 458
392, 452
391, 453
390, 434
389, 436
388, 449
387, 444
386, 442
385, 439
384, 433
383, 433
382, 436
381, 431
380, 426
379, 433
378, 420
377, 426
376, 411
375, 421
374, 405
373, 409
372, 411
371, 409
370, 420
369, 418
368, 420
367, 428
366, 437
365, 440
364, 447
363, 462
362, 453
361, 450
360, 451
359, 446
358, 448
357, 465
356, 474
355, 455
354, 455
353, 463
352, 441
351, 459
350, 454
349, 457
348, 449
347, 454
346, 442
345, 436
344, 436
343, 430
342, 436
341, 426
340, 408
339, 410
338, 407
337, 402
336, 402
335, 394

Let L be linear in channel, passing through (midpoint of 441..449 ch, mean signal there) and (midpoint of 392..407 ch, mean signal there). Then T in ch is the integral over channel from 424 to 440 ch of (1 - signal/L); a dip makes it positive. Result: 4.7 ch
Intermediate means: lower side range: 445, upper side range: 324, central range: 252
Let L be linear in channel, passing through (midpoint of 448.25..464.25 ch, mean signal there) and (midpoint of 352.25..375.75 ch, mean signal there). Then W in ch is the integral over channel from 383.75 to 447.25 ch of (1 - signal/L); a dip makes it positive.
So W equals 3.5 ch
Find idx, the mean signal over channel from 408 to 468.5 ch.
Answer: 333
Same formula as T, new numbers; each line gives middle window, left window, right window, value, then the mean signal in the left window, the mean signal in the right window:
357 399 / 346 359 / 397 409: 1.2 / 455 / 442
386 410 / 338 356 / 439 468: -2.9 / 442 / 346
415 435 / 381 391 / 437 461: 4.0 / 439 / 322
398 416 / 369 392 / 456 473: -0.6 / 429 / 404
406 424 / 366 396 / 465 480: 1.8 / 431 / 442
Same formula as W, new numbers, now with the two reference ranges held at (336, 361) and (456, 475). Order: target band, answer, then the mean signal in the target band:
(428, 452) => 7.71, 283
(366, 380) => 0.51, 419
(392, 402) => -0.46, 448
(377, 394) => -0.29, 439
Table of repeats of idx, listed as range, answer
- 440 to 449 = 321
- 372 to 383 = 422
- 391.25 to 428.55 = 398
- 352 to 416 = 437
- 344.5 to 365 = 453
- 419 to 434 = 273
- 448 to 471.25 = 369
